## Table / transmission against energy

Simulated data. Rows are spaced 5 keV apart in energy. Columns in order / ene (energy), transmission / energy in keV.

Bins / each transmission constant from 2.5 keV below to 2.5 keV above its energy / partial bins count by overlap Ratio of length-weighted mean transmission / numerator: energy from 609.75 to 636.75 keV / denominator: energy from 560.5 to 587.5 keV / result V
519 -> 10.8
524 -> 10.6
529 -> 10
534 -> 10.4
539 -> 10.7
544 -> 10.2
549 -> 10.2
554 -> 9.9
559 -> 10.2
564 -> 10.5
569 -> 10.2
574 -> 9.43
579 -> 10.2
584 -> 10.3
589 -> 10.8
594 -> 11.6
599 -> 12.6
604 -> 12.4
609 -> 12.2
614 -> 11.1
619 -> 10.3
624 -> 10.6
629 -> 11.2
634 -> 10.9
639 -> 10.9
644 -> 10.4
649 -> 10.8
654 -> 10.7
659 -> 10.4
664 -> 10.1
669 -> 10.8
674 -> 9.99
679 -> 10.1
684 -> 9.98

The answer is 1.07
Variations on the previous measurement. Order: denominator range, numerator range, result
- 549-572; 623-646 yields 1.06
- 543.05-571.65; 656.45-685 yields 1.00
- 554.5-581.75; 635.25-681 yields 1.04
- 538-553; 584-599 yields 1.10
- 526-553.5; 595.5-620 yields 1.15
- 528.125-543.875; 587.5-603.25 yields 1.14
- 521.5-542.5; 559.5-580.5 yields 0.97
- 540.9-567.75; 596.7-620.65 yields 1.15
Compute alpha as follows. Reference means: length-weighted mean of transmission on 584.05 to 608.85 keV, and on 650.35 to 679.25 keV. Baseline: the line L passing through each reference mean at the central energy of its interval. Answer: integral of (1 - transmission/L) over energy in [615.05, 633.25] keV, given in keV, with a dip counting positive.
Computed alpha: 0.7 keV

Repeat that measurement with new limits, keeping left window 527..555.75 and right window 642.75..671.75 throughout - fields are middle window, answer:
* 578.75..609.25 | -3.2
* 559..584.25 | 0.5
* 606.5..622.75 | -1.1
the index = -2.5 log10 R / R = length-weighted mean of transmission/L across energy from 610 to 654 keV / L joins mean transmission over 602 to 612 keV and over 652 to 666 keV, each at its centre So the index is 0.05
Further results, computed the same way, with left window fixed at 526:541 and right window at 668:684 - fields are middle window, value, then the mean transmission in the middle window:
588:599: -0.127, 11.6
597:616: -0.176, 12.1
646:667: -0.030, 10.5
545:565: 0.017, 10.2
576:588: 0.002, 10.3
